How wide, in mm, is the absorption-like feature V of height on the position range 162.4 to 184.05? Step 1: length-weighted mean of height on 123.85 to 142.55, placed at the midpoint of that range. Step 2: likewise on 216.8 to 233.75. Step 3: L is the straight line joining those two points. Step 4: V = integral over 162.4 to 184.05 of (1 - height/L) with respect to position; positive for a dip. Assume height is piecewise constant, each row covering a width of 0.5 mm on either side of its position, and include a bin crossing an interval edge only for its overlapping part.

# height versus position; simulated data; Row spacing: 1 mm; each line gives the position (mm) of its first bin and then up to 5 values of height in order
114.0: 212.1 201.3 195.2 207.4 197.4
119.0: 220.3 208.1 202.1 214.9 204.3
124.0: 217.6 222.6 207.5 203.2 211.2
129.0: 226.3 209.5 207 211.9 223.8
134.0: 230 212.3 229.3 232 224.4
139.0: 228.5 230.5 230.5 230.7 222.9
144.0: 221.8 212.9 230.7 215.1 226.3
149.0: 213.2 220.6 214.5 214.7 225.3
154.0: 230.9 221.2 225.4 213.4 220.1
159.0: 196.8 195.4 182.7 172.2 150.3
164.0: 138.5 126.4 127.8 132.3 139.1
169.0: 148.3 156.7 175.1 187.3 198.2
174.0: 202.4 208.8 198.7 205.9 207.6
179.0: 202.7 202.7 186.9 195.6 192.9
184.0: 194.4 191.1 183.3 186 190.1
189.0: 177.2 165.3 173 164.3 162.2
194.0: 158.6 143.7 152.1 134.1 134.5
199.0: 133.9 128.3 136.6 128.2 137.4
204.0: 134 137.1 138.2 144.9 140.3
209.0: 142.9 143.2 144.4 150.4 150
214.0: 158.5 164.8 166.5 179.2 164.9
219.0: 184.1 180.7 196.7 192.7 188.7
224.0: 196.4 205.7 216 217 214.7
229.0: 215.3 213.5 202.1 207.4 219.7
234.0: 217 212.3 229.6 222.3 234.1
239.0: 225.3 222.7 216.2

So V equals 3.6 mm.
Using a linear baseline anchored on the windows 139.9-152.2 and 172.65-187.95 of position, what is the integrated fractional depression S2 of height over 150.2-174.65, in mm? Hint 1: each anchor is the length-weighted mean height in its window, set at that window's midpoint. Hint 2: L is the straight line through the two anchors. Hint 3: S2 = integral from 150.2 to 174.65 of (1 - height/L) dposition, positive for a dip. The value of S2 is 3.1 mm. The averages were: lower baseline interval 222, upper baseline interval 197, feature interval 184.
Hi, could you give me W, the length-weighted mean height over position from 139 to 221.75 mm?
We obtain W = 179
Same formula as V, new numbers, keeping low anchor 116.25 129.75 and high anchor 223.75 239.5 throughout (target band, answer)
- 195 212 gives 6.01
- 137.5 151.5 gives -0.75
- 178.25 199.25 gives 3.96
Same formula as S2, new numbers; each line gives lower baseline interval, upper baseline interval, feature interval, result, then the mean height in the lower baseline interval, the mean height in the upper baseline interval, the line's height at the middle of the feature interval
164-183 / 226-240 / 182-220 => 7.29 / 177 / 218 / 196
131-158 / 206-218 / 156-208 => 4.29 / 222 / 153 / 184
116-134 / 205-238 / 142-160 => -1.27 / 212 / 185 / 204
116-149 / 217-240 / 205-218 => 3.54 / 217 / 207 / 209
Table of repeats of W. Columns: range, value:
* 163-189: 179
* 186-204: 154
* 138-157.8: 223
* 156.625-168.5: 166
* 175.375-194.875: 186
